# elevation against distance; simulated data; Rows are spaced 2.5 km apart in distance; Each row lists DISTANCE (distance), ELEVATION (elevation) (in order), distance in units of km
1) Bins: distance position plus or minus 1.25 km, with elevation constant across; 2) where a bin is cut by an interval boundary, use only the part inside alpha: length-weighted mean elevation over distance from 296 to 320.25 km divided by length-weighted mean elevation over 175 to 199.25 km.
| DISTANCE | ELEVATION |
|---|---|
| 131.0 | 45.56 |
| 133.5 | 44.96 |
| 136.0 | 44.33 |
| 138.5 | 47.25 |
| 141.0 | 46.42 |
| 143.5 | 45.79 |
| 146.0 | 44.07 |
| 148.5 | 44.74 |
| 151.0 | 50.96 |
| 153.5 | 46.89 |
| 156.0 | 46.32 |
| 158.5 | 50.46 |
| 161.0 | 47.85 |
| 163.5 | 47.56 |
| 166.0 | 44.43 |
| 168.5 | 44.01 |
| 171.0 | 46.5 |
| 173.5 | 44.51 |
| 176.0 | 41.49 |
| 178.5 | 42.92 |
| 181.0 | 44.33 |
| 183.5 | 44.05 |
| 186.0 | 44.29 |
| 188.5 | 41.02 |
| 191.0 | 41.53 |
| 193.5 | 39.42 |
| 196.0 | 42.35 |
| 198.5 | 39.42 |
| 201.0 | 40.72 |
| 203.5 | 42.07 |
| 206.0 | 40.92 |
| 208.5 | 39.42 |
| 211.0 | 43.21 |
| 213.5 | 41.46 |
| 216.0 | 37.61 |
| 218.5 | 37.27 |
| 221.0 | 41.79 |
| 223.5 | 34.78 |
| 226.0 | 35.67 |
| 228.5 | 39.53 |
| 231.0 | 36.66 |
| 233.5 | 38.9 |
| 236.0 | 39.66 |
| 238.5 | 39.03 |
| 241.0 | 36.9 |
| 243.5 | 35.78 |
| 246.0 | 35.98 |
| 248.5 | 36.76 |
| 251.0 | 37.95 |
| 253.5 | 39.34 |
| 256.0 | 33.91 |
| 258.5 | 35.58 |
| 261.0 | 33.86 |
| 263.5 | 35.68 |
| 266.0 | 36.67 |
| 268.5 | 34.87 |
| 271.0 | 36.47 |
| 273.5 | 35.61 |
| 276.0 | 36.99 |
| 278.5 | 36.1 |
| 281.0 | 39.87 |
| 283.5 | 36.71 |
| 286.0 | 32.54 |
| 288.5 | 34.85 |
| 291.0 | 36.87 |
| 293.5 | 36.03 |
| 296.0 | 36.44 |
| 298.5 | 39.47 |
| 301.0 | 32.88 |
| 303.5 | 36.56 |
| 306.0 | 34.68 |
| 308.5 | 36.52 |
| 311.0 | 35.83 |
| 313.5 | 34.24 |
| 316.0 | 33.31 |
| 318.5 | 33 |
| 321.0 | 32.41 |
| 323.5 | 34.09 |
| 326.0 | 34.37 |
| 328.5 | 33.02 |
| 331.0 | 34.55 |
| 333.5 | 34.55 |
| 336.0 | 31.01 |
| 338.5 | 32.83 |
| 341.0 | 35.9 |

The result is 0.8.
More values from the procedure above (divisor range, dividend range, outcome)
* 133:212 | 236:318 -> 0.82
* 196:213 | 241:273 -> 0.88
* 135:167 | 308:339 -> 0.72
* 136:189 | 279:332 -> 0.77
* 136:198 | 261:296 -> 0.80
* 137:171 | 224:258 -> 0.80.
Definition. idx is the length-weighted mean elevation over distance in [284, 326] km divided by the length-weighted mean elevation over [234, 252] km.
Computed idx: 0.93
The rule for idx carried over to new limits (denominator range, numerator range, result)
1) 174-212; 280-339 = 0.83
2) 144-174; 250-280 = 0.78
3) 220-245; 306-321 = 0.91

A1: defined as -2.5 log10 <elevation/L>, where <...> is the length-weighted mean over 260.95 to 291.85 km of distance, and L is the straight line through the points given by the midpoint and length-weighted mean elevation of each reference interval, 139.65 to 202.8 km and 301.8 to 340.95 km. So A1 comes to 0.04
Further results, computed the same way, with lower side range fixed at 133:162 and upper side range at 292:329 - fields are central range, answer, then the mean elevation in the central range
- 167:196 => 0.03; 43.1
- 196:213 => 0.04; 41.1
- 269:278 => 0.04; 36.2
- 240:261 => 0.08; 36.4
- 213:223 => 0.07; 39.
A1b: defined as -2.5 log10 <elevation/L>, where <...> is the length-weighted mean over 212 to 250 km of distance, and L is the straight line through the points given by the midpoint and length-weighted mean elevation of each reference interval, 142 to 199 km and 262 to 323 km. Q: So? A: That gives 0.06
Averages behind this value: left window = 44.6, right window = 35.6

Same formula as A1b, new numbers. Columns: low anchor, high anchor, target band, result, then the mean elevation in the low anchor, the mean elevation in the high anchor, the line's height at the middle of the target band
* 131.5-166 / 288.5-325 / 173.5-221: 0.04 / 46.6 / 35.2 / 43.1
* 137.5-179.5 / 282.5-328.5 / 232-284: 0.05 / 46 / 35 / 38.5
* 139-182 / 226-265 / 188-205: 0.03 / 45.9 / 37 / 42.1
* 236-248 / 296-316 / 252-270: 0.03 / 37.2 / 35.6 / 36.7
